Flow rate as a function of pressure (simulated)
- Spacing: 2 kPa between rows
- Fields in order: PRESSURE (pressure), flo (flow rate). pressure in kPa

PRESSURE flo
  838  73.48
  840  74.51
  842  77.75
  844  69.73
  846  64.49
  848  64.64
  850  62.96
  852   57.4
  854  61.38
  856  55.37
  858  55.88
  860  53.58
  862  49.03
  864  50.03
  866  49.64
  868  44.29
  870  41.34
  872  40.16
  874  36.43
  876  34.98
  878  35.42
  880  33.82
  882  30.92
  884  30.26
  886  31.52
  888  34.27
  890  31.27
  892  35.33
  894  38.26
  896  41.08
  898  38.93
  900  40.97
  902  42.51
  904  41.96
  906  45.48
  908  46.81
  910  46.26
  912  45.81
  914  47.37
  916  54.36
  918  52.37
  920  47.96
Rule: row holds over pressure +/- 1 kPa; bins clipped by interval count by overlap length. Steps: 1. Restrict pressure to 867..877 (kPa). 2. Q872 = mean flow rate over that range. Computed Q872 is 39.4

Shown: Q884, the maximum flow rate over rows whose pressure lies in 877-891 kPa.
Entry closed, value 35.42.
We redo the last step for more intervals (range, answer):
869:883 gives 41.34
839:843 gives 77.75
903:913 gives 46.81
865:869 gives 49.64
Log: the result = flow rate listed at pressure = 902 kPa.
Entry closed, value 42.51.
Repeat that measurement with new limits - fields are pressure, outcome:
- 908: 46.81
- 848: 64.64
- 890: 31.27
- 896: 41.08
